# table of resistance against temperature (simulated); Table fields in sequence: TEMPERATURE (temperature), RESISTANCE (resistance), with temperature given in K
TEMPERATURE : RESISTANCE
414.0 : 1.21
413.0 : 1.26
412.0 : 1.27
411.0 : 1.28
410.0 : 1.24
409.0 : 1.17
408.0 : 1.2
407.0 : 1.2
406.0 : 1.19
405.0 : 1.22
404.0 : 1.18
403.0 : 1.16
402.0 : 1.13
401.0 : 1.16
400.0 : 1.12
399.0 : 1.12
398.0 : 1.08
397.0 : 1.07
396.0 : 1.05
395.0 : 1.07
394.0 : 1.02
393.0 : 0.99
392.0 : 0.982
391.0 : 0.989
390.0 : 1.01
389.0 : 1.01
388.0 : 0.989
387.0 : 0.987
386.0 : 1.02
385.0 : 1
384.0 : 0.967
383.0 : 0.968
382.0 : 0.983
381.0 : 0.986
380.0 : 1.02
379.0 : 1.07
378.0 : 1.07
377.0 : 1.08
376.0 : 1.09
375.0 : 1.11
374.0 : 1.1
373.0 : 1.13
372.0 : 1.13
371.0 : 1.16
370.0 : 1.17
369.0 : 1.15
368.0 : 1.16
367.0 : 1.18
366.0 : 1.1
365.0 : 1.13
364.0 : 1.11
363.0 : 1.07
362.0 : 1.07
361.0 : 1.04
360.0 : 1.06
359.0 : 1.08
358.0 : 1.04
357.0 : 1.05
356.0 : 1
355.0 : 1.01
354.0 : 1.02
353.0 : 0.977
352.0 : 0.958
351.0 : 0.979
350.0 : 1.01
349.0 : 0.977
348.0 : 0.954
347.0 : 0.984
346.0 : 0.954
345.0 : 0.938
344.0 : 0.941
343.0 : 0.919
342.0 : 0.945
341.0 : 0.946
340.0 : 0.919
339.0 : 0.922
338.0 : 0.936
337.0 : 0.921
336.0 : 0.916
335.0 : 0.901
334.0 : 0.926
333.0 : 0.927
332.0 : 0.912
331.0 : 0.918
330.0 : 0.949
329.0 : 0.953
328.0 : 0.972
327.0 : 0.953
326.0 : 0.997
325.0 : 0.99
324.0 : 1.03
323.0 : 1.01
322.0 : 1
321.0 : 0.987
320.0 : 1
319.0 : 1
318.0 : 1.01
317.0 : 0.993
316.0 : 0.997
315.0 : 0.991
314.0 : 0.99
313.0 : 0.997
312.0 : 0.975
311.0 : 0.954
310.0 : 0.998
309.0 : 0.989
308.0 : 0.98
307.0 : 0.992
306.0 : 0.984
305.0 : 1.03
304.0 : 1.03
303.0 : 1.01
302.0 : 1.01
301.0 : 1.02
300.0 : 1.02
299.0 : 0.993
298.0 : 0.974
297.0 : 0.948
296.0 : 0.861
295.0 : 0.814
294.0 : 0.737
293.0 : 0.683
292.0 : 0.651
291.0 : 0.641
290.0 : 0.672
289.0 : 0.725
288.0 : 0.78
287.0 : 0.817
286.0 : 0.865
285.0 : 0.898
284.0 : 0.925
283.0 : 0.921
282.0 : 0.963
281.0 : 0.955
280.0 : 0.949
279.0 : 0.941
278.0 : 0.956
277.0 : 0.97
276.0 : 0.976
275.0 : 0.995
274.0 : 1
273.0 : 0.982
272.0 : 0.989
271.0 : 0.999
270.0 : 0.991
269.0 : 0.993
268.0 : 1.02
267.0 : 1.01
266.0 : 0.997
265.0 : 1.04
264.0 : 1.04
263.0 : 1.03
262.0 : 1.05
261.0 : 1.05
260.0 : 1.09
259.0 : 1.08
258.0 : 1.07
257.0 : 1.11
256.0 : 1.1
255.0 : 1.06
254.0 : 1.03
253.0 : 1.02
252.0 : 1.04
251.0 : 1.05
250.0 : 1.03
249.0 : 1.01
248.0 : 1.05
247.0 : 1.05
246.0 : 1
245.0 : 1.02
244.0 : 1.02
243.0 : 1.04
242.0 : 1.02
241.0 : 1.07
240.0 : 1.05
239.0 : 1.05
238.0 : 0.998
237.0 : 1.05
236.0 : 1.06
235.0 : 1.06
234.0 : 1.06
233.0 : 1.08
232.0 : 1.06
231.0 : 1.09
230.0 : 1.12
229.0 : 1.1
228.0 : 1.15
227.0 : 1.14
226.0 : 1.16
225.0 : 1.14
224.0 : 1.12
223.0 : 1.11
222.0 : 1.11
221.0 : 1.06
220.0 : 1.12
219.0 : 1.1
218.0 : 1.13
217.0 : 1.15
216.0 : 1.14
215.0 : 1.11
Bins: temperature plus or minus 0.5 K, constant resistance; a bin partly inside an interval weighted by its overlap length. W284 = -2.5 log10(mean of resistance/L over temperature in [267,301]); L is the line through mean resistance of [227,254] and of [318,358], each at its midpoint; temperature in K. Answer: 0.13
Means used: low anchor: 1.05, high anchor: 0.966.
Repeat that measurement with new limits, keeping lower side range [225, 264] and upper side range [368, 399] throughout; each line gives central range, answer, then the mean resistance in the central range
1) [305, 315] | 0.07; 0.987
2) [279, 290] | 0.21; 0.873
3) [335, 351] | 0.12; 0.945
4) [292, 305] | 0.15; 0.918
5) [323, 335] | 0.11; 0.957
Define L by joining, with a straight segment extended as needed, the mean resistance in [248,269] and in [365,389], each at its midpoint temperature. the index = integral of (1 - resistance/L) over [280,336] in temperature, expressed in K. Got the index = 6.6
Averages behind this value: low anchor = 1.05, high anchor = 1.07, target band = 0.931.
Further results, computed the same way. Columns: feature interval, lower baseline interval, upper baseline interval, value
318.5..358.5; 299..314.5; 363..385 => 2.8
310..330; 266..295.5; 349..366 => -0.5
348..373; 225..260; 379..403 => -0.6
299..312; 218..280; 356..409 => 0.8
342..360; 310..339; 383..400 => 0.0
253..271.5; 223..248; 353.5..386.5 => 0.5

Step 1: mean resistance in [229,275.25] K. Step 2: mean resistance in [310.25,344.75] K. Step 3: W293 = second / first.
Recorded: 0.92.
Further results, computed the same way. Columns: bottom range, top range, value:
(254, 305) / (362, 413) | 1.16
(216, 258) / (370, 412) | 1.01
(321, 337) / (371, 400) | 1.09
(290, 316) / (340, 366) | 1.09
